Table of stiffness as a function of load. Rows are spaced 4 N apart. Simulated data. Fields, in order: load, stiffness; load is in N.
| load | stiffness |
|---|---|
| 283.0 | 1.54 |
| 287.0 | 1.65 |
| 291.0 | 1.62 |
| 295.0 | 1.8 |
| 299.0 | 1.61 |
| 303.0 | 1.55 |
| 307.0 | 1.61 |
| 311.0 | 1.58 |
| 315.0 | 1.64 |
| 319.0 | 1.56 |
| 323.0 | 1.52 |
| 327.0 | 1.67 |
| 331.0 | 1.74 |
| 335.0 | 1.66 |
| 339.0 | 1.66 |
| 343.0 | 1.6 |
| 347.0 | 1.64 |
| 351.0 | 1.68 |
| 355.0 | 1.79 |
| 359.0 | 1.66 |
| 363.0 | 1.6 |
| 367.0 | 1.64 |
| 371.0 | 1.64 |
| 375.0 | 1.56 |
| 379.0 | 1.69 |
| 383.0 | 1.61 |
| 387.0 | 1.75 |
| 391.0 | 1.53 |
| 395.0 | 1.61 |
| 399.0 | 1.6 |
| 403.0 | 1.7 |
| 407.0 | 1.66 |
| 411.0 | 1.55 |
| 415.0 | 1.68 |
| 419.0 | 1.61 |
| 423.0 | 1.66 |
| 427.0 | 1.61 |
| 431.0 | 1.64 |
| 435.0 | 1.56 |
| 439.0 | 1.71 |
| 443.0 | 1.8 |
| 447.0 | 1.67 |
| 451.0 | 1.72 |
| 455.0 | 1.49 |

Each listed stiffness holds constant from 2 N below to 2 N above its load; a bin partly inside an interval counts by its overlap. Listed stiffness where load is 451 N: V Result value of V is 1.72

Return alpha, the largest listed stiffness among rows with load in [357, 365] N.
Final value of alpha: 1.66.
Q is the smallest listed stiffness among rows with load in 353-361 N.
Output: 1.66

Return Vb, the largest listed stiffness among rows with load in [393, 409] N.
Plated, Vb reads 1.7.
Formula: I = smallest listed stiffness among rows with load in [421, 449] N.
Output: 1.56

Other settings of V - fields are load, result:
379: 1.69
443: 1.8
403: 1.7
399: 1.6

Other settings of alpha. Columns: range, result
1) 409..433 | 1.68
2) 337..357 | 1.79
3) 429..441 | 1.71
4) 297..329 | 1.67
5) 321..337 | 1.74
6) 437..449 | 1.8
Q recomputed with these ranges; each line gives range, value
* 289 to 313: 1.55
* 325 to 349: 1.6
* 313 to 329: 1.52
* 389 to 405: 1.53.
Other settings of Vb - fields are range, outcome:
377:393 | 1.75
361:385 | 1.69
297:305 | 1.61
